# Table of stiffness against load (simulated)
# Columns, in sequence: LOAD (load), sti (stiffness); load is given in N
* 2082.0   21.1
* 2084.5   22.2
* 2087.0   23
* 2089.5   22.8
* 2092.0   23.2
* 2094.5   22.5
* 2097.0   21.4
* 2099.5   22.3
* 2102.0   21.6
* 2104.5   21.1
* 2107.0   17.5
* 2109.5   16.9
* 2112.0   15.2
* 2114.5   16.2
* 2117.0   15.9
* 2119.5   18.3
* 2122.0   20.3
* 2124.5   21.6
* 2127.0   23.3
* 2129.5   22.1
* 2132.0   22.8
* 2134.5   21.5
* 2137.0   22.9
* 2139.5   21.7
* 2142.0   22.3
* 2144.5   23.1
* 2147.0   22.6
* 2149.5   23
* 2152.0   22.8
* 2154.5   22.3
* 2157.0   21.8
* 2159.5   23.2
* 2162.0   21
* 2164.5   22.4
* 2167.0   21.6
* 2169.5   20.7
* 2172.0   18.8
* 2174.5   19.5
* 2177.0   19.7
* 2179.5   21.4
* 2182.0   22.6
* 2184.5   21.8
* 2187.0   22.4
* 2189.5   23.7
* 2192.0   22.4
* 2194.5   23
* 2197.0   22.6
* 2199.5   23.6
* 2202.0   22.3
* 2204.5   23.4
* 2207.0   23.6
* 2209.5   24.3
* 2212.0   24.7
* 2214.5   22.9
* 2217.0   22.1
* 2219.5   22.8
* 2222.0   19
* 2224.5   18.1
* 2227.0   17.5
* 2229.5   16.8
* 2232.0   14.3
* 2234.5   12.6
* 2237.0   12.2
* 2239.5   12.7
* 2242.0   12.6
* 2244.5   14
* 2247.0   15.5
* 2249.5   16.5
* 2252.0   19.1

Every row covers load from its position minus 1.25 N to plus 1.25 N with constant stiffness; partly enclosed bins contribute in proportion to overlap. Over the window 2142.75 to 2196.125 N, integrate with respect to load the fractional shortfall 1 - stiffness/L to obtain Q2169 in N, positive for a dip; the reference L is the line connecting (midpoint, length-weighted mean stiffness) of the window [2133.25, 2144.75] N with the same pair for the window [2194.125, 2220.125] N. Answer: 1.8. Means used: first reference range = 22.2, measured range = 21.9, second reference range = 23.2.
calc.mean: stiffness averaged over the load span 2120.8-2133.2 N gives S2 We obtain 22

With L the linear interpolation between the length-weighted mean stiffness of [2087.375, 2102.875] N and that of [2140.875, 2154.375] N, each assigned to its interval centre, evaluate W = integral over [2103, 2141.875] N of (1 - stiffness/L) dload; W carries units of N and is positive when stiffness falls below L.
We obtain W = 4.6 N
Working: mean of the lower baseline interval 22.4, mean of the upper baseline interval 22.7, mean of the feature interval 19.9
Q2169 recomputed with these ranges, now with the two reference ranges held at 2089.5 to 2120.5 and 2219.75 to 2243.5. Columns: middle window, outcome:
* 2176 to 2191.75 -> -4.71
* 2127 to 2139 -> -2.45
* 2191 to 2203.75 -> -4.87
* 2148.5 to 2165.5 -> -4.33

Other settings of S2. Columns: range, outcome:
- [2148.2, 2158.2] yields 22.5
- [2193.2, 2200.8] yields 23.1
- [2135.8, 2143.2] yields 22.3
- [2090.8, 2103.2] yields 22.2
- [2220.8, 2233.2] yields 17.1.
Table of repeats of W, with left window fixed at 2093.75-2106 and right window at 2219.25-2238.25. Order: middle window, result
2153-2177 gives -2.79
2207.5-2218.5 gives -4.20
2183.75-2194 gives -2.66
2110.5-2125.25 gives 2.20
